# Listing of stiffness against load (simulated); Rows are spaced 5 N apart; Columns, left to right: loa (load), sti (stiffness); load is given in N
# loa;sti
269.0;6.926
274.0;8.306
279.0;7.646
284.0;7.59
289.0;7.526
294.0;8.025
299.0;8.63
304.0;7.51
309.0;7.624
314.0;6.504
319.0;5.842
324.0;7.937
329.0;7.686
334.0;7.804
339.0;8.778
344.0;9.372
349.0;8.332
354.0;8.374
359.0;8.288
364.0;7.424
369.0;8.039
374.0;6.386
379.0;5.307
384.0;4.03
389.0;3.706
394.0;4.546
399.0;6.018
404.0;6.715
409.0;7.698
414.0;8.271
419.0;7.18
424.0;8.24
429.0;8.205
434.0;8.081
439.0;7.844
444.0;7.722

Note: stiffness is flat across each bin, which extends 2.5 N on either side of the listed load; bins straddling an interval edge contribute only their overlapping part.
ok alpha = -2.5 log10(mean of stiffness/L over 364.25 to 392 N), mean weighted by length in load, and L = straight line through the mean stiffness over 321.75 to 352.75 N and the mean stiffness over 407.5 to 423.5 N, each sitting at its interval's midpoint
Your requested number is 0.39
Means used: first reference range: 8.32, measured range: 5.63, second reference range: 7.78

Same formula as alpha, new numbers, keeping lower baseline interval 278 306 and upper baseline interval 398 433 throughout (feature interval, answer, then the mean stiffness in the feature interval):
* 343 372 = -0.07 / 8.22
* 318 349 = -0.04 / 8.04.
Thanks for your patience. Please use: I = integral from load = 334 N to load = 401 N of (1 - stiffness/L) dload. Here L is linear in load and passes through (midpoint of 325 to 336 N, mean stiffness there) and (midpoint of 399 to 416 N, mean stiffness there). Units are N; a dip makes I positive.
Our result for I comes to 6.3 N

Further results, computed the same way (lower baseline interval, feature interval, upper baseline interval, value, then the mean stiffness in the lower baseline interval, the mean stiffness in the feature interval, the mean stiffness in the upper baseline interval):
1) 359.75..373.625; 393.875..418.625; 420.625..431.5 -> 3.3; 7.6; 6.9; 8.14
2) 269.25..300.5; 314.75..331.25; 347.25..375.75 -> 1.6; 7.86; 7.08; 7.83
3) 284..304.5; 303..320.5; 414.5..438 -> 2.3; 7.92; 6.87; 7.95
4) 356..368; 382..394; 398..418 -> 5.6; 7.9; 4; 7.26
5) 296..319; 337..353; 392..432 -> -3.2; 7.39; 8.79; 7.15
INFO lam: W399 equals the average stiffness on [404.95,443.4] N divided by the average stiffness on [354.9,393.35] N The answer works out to 1.27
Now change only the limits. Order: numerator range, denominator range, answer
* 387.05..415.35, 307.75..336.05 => 0.85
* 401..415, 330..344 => 0.88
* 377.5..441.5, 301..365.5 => 0.85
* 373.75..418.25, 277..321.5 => 0.79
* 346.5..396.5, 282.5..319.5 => 0.86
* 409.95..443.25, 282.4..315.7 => 1.04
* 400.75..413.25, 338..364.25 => 0.86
